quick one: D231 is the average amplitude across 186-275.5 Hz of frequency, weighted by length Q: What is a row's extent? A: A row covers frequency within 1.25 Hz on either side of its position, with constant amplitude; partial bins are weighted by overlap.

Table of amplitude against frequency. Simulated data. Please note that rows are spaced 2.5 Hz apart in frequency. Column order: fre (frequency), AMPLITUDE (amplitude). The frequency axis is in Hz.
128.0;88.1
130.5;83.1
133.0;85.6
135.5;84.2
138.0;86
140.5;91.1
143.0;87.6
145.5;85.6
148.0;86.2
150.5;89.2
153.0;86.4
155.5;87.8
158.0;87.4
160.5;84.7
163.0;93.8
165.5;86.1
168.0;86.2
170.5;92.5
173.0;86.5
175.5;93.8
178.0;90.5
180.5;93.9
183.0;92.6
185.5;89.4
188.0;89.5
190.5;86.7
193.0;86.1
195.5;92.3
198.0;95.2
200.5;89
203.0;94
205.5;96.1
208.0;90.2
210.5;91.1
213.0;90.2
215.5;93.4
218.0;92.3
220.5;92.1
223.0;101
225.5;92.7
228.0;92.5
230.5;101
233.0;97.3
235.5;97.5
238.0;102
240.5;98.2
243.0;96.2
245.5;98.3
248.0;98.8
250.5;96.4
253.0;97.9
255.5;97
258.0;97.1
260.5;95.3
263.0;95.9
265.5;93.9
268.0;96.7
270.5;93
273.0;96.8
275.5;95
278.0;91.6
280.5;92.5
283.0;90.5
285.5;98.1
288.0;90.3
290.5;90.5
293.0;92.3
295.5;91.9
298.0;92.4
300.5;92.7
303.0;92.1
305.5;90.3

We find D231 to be 94.6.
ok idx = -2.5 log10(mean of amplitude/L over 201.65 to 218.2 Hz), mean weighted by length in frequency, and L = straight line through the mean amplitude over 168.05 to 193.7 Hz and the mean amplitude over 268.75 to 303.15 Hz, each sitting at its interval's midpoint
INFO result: -0.019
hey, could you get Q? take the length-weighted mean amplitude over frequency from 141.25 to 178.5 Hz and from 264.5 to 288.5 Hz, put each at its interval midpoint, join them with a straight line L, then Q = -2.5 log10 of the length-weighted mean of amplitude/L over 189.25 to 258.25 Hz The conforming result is -0.04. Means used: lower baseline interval 88.3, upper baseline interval 94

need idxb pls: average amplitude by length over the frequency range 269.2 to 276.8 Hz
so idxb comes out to 94.9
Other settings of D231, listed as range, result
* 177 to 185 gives 92.1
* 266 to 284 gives 93.8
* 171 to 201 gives 90.5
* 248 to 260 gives 97.2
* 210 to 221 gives 91.8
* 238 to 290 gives 95.6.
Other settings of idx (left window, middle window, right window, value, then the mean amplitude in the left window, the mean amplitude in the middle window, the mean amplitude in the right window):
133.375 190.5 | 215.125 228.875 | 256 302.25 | -0.03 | 88.6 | 94.1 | 93.7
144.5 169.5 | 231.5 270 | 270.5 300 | -0.07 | 87.4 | 97.2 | 92.9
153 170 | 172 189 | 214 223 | -0.01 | 87.8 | 91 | 93.7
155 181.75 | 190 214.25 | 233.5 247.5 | 0.03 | 89.4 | 91.2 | 98.4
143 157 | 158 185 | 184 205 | -0.01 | 87.1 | 89.9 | 90.5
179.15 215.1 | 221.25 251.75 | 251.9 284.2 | -0.05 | 91.2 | 97.6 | 94.9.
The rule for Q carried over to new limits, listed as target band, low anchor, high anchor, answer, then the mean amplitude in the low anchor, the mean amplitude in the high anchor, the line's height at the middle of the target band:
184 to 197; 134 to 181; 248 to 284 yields 0.02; 88.3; 95.1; 90.4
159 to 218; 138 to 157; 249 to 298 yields -0.01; 87.6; 94.3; 89.8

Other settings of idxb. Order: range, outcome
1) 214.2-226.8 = 94.3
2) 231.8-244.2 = 98.3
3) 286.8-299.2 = 91.5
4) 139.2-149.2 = 87.6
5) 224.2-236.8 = 96.2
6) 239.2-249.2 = 97.9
